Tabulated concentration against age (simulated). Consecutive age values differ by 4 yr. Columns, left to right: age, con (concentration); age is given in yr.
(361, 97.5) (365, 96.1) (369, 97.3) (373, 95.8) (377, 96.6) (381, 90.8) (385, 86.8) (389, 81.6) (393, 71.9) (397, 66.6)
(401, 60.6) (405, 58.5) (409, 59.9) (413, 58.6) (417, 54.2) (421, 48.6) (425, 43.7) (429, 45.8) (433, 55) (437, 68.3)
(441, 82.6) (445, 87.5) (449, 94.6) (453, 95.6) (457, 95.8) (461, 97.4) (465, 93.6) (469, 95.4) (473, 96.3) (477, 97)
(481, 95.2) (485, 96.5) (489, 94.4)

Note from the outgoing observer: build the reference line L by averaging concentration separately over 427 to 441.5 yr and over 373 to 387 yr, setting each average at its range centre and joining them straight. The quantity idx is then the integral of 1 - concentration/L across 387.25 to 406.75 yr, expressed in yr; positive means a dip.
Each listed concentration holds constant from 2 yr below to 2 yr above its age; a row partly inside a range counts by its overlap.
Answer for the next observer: 3.5 yr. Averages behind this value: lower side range 92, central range 67.8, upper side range 60.9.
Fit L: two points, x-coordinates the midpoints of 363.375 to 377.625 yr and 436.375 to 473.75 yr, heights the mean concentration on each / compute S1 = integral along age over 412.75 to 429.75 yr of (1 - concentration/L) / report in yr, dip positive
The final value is 7.97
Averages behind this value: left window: 96.4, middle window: 49.6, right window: 91.3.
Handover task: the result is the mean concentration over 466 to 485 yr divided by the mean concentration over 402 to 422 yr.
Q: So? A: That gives 1.70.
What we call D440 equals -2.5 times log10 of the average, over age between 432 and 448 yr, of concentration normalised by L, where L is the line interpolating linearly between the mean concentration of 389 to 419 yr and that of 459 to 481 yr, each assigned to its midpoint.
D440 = 0.074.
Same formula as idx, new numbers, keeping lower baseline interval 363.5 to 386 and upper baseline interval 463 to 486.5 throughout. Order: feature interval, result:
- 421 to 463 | 8.78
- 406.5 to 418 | 4.47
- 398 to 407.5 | 3.44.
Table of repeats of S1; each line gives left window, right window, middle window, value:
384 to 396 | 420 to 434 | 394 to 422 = 1.94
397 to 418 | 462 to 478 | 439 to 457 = -1.68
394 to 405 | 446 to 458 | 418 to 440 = 7.46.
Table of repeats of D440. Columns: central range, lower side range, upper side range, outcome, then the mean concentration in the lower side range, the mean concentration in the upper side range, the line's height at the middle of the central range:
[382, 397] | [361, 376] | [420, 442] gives 0.057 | 96.6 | 56.6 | 83.1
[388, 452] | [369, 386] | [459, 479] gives 0.406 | 93.4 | 95.9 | 94.6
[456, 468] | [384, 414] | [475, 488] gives -0.073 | 67.8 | 96.1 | 89.4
